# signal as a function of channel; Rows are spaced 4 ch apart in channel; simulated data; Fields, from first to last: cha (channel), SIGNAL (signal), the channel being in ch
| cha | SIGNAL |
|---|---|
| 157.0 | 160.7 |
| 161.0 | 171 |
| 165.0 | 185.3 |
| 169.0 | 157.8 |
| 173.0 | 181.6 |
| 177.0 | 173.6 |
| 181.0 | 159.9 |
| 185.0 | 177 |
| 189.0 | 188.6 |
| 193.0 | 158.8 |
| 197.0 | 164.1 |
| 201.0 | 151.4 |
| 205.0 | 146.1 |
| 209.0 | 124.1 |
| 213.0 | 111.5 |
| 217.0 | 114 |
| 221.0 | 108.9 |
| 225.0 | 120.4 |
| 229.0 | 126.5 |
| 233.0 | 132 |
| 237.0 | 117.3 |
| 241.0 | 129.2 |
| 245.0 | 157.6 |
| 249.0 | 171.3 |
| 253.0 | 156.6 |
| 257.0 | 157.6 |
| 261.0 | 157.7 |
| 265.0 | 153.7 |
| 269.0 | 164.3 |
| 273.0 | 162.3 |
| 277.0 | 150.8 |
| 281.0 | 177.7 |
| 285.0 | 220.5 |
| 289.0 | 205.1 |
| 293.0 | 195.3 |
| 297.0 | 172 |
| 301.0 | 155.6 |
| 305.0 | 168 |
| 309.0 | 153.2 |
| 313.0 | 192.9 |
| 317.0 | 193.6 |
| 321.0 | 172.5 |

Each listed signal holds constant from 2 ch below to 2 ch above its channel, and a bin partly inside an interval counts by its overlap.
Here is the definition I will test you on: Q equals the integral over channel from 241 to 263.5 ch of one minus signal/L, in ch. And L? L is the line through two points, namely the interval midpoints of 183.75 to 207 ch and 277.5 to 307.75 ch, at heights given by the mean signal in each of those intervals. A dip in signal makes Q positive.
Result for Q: 2.3 ch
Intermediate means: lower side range 164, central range 157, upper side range 182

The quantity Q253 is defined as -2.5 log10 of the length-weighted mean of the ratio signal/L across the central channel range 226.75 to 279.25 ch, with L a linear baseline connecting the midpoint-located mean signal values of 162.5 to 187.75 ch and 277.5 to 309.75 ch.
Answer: 0.19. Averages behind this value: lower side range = 173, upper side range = 181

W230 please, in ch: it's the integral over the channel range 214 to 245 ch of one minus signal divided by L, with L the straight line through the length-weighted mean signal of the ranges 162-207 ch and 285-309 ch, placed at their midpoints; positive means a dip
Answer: 8.91 ch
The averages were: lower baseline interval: 168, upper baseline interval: 180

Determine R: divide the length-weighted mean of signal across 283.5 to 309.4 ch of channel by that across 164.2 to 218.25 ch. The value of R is 1.2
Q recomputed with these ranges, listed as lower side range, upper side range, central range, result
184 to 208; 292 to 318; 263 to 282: 1.09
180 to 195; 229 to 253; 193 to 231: 6.53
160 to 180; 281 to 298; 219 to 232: 4.57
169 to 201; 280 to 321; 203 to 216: 3.49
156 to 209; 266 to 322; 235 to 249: 2.61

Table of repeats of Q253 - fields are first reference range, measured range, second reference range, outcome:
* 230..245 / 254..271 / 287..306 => -0.049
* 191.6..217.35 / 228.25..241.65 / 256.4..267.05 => 0.179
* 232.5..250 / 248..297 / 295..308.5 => -0.133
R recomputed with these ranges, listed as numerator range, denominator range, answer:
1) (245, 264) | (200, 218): 1.24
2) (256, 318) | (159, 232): 1.15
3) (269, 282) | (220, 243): 1.32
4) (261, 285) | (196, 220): 1.25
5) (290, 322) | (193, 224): 1.33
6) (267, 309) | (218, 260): 1.28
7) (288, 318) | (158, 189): 1.03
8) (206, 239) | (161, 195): 0.70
